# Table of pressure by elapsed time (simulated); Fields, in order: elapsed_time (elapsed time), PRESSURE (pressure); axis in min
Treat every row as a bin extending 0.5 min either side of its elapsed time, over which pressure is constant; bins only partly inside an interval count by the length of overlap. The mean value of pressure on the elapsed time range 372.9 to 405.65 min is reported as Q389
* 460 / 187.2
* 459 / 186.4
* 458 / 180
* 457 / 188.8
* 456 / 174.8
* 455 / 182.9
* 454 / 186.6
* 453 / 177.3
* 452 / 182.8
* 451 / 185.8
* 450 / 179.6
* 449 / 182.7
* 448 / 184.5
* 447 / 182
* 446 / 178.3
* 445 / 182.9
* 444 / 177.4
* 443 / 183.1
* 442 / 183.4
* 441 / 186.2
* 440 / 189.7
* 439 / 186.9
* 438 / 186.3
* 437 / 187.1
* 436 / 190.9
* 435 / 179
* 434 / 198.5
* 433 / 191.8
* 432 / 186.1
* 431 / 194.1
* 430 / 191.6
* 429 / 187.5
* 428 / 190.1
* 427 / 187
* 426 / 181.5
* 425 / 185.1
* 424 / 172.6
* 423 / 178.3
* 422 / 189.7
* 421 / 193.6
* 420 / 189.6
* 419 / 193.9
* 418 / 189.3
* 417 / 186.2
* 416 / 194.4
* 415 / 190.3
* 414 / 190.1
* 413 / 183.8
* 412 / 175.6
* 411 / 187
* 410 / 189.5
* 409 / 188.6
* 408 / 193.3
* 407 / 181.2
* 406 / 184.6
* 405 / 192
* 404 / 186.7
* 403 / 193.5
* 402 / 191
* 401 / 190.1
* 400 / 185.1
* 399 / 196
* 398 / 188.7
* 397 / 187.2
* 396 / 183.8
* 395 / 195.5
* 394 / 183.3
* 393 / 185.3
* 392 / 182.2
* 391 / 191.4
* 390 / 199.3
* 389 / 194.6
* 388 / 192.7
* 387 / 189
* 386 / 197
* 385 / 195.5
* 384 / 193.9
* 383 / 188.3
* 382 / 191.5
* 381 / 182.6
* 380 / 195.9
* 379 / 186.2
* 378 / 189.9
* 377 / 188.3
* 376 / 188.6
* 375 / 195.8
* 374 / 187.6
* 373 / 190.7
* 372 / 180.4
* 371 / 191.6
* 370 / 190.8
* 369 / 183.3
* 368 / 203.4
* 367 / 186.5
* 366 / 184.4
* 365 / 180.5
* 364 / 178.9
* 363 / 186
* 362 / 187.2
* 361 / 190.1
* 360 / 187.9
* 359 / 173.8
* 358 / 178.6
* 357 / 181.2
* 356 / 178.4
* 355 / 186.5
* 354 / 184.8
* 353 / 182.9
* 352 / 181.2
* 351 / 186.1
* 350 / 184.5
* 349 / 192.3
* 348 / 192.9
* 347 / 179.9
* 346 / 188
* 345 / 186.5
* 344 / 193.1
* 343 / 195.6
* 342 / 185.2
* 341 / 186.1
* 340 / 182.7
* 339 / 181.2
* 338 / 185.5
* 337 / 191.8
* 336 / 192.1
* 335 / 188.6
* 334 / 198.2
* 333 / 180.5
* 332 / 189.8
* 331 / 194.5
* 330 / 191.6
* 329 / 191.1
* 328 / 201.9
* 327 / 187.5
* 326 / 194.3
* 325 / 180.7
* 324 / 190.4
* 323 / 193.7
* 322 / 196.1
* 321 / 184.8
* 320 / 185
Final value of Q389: 190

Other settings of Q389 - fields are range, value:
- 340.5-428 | 188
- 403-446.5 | 187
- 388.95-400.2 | 189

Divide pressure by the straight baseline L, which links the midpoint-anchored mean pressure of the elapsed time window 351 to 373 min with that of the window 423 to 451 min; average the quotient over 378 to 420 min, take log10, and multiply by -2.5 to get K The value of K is -0.03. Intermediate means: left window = 185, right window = 185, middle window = 189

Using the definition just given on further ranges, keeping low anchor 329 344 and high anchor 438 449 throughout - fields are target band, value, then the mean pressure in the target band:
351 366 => 0.03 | 183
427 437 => -0.03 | 190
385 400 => -0.02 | 190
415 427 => -0.01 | 187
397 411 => -0.02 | 189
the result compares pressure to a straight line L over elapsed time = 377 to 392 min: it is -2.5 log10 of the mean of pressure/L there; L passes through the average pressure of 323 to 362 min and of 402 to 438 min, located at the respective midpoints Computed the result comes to -0.02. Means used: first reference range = 187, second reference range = 188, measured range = 192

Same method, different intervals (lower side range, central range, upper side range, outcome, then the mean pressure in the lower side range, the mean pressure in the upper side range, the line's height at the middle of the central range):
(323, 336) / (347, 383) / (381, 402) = 0.023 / 191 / 190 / 191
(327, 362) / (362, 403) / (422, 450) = -0.017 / 187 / 185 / 186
